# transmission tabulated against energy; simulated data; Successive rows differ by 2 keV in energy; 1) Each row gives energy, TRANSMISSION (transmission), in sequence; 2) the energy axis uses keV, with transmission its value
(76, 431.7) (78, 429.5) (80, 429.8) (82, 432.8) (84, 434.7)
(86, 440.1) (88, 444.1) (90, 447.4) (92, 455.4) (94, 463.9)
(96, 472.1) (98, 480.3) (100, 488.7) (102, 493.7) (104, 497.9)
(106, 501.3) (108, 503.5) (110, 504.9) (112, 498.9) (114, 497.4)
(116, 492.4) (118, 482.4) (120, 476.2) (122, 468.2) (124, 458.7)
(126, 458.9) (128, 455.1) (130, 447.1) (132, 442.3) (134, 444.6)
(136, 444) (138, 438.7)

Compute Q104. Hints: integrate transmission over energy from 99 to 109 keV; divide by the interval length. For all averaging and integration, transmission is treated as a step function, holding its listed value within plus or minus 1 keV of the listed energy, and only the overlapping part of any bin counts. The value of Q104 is 497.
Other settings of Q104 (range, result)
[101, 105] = 496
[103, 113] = 501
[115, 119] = 487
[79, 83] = 431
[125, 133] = 451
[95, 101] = 480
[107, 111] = 504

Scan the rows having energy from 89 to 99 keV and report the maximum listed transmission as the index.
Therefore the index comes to 480.3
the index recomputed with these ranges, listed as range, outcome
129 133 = 447.1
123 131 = 458.9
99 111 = 504.9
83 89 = 444.1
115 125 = 492.4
